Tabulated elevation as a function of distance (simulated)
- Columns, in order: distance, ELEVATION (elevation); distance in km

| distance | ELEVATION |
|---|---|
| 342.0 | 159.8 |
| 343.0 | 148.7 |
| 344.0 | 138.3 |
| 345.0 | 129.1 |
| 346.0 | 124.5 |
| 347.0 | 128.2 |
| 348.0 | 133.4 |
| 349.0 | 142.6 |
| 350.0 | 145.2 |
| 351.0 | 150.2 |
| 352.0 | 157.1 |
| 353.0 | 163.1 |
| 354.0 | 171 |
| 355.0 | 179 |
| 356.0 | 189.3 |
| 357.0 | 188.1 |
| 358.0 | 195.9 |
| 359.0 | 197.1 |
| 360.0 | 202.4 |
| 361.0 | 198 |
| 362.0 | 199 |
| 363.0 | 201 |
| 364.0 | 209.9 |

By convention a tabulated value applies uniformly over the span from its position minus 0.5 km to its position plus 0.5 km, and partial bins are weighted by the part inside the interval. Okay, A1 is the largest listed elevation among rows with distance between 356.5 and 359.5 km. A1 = 197.1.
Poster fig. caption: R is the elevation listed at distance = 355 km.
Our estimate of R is 179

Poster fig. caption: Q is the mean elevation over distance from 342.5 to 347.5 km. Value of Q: 134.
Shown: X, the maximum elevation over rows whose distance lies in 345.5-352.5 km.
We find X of 157.1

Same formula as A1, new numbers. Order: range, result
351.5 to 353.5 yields 163.1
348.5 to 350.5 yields 145.2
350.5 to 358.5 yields 195.9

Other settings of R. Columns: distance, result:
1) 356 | 189.3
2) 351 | 150.2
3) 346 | 124.5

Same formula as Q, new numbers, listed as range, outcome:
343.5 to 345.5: 134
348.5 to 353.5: 152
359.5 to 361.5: 200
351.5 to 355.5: 168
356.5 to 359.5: 194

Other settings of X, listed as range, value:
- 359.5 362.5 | 202.4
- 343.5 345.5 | 138.3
